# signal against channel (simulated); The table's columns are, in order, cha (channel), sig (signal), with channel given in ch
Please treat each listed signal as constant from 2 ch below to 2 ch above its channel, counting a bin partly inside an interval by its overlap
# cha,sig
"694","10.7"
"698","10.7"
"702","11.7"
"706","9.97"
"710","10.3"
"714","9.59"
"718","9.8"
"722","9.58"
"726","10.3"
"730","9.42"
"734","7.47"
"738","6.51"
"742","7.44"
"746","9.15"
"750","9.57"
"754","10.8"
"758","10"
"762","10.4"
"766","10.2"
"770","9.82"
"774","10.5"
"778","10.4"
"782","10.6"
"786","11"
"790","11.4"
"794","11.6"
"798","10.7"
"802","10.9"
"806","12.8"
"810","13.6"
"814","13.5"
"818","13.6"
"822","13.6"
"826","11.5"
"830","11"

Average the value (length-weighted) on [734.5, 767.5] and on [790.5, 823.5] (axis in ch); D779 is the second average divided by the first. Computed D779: 1.36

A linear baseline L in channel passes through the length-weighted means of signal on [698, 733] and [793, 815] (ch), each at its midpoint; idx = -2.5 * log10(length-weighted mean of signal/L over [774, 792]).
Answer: 0.081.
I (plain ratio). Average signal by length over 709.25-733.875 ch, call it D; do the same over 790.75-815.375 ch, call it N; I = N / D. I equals 1.3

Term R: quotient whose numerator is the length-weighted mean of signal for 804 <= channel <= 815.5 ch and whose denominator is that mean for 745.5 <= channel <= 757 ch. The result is 1.3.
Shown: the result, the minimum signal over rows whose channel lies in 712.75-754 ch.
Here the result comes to 6.51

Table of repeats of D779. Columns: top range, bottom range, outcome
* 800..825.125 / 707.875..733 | 1.33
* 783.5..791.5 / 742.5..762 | 1.14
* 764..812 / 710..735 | 1.17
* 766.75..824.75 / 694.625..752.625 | 1.24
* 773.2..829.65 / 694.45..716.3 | 1.13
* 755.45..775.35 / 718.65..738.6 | 1.15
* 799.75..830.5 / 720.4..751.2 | 1.46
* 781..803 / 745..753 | 1.16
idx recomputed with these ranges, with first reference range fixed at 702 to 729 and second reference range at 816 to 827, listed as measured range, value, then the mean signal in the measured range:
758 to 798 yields 0.11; 10.6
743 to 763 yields 0.13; 9.84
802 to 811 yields 0.00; 12.6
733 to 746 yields 0.40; 7.42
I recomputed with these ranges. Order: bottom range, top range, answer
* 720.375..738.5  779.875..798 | 1.26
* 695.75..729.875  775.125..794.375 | 1.07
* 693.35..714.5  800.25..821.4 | 1.23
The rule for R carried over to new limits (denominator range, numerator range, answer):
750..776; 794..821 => 1.22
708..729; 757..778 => 1.03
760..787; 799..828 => 1.22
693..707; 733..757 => 0.79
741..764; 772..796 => 1.13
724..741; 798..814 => 1.48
